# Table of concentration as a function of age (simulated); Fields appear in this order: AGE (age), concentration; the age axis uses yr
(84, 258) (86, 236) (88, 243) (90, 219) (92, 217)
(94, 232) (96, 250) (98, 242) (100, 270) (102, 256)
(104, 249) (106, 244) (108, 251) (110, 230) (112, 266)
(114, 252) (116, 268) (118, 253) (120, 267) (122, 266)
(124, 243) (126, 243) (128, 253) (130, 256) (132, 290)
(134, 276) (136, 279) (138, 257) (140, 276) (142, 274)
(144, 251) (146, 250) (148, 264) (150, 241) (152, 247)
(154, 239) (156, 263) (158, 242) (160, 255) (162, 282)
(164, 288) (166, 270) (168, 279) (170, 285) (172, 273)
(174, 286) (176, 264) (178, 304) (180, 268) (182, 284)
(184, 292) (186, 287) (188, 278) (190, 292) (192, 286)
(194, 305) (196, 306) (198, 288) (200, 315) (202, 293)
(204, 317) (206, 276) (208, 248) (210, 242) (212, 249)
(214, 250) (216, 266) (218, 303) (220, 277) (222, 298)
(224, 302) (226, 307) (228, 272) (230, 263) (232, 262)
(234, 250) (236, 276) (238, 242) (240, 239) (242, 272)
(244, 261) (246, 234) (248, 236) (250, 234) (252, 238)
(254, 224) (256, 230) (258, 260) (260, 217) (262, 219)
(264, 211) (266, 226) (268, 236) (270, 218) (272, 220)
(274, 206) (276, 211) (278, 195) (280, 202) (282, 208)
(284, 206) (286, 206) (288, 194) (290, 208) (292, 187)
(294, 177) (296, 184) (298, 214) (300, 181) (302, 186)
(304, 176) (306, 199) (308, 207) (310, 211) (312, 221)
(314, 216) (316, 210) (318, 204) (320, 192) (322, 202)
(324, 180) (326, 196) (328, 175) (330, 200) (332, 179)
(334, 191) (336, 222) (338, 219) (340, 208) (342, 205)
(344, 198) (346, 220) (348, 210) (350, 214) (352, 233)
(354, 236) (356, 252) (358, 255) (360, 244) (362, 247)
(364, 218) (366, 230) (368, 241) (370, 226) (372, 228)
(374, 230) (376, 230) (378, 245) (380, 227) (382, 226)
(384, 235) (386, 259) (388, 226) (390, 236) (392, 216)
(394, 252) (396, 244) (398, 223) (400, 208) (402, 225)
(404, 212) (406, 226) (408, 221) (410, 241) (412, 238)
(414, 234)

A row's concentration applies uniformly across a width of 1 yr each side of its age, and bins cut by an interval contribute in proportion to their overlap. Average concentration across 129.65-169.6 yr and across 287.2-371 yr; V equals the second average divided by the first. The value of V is 0.79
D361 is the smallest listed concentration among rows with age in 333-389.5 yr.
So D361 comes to 191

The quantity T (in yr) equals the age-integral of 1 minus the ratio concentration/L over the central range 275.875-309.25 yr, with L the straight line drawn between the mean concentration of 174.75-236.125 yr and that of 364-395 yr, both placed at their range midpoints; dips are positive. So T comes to 7.92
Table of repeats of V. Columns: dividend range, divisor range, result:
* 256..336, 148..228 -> 0.73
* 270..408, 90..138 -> 0.84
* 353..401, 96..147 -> 0.91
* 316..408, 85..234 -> 0.83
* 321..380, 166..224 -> 0.77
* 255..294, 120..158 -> 0.82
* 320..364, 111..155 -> 0.82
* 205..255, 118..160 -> 1.01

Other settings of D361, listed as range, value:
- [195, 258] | 224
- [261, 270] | 211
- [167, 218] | 242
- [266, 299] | 177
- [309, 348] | 175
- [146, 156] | 239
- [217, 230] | 263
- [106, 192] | 230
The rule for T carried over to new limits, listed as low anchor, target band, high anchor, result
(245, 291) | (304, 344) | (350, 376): 4.8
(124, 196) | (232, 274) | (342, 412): 2.7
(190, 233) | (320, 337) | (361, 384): 3.6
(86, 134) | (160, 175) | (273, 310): -2.9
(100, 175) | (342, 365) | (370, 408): 0.6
